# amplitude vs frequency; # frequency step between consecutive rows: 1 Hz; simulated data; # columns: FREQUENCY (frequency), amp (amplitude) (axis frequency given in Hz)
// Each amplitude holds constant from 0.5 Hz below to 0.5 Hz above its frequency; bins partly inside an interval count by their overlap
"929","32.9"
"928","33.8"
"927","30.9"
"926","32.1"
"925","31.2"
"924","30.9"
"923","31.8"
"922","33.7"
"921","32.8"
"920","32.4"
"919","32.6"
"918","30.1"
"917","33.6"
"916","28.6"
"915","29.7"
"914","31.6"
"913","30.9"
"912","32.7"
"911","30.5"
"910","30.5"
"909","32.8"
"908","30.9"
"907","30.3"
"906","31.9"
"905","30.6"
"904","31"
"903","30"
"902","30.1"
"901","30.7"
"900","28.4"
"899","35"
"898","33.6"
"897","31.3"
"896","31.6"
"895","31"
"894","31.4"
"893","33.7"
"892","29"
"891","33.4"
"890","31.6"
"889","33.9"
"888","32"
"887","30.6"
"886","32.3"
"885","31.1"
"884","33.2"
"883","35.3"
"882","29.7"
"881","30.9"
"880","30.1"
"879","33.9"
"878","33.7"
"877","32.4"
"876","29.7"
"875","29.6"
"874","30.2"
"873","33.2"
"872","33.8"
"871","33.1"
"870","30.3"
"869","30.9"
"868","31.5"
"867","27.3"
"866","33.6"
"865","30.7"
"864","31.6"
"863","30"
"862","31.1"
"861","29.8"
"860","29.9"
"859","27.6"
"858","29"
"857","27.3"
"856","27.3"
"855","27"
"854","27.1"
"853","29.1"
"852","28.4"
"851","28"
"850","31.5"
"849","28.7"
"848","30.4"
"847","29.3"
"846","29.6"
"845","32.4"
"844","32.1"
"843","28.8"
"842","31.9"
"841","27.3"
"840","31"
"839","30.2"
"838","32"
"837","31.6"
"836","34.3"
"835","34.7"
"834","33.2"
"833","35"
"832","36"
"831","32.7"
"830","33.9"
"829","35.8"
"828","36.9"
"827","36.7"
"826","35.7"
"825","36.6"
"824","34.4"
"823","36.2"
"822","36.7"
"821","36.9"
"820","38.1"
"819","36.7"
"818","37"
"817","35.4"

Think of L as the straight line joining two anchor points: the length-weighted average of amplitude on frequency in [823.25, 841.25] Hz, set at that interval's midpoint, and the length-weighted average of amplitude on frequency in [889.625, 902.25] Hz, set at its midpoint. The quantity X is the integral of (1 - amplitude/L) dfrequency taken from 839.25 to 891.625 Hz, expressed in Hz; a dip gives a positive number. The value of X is 3.3 Hz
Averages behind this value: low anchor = 33.9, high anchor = 31.6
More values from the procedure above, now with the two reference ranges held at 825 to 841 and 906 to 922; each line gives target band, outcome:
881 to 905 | 0.27 Hz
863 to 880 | 0.62 Hz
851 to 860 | 1.41 Hz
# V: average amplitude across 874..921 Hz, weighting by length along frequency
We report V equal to 31.5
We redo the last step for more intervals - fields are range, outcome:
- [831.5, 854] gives 31.1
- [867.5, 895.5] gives 31.8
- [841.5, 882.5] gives 30.3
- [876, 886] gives 32.1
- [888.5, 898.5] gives 32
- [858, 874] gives 30.9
